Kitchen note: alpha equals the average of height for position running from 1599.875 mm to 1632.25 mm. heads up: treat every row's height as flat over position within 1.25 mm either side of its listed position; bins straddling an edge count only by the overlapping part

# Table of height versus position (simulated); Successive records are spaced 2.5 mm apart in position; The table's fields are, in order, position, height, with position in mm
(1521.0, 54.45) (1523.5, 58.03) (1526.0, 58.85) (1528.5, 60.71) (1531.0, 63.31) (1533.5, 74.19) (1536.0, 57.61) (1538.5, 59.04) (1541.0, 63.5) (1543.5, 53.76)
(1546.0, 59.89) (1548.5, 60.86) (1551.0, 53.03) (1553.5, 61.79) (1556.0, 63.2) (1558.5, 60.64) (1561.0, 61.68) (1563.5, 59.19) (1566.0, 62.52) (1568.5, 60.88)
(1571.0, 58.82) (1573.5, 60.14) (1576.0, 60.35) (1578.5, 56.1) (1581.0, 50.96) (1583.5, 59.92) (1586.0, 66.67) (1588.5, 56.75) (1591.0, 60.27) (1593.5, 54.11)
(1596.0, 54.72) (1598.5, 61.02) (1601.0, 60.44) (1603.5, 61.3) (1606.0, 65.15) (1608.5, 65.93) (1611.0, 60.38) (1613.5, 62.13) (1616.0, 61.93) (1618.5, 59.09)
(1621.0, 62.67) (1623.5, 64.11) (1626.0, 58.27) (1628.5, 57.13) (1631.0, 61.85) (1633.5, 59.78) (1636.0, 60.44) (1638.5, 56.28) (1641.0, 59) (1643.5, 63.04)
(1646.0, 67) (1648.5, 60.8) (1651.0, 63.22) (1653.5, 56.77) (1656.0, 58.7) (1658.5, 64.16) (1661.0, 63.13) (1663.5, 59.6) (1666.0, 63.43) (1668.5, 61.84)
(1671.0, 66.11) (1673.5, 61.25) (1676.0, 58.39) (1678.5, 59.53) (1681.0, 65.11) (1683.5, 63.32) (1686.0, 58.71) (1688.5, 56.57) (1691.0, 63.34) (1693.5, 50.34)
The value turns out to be 61.6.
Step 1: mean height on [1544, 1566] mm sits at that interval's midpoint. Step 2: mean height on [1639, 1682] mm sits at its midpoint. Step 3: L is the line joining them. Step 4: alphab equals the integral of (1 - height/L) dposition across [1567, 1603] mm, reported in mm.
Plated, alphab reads 1.0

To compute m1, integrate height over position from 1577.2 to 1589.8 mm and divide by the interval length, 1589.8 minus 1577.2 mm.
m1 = 58.1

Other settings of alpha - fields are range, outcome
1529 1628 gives 60.4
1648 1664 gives 61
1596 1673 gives 61.4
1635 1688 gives 61.4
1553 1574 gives 61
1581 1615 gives 60.3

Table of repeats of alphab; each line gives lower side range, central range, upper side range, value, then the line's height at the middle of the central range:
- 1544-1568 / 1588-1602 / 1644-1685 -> 0.67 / 60.8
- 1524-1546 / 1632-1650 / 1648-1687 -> 0.15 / 61.5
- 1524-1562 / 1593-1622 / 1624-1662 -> -0.09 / 60.7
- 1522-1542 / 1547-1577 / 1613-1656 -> 0.60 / 61.5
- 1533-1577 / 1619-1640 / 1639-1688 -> 0.41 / 61.2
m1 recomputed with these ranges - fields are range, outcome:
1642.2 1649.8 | 63.6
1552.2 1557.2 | 62.4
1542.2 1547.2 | 56.9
